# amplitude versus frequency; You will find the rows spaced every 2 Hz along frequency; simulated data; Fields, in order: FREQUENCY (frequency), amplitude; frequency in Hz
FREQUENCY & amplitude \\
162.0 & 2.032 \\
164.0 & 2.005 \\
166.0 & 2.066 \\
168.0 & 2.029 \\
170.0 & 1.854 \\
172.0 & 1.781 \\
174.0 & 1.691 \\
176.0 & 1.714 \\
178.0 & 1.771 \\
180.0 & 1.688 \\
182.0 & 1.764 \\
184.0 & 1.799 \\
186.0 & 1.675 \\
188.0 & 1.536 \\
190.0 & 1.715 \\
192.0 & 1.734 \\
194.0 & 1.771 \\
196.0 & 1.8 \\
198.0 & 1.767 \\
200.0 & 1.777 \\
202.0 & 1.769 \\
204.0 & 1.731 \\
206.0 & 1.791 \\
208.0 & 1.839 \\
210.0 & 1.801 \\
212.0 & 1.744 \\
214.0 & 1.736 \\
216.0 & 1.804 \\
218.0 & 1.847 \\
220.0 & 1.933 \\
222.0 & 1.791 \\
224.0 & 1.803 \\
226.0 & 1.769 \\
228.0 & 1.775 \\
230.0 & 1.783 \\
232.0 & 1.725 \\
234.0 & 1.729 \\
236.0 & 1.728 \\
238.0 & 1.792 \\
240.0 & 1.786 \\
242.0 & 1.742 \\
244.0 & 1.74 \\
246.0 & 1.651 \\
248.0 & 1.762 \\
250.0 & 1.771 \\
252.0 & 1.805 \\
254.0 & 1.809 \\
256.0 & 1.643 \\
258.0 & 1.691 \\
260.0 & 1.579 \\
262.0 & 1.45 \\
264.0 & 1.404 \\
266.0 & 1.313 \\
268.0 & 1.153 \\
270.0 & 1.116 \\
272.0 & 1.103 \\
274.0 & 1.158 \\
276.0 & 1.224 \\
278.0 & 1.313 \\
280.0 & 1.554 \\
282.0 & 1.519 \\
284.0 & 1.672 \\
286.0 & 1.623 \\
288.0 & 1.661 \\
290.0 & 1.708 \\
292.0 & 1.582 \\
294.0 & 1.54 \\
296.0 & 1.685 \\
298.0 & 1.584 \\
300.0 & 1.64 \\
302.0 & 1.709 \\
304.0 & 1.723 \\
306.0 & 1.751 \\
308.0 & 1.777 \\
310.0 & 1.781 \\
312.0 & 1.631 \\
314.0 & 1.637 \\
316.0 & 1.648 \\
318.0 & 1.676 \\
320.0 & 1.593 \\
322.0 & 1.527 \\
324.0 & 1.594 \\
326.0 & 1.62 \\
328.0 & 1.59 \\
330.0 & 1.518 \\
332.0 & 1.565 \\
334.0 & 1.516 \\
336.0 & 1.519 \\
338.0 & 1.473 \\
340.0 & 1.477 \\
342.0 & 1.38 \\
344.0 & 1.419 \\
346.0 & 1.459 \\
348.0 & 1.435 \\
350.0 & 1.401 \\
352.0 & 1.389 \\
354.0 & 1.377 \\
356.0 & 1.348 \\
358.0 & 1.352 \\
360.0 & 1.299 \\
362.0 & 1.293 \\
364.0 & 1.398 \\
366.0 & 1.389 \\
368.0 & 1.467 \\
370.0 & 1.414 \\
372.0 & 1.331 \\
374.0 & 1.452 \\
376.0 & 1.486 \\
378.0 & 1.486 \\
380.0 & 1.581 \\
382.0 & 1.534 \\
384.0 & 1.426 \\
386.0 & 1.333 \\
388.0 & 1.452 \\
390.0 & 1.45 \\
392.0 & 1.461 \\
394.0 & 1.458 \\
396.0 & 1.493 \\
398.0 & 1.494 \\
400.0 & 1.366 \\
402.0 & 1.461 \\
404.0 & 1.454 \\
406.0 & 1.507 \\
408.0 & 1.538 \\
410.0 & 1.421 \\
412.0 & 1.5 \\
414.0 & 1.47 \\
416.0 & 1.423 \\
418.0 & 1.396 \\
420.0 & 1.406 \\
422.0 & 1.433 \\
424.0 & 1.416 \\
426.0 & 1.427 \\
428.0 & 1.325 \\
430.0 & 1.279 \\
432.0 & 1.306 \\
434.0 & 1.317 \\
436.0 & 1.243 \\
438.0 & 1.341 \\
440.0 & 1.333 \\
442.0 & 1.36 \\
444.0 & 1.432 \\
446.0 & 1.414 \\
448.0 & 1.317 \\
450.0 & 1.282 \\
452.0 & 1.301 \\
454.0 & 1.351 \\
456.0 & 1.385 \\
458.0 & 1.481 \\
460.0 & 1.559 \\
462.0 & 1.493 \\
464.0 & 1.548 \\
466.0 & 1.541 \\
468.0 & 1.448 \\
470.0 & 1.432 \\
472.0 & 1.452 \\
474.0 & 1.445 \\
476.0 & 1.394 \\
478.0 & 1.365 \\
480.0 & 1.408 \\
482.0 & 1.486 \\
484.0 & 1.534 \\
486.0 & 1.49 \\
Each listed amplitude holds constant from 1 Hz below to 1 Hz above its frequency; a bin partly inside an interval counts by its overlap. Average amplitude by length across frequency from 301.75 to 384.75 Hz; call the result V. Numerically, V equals 1.51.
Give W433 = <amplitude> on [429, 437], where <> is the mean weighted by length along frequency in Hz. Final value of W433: 1.29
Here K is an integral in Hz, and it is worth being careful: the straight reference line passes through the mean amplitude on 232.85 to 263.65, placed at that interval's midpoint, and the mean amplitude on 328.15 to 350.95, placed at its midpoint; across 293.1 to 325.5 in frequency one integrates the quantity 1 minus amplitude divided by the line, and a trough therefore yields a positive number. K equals -2.2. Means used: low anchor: 1.71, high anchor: 1.47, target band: 1.66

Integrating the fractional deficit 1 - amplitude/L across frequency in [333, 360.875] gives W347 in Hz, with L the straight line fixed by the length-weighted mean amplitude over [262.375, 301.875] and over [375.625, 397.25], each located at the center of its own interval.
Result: 0.87 Hz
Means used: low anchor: 1.46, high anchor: 1.47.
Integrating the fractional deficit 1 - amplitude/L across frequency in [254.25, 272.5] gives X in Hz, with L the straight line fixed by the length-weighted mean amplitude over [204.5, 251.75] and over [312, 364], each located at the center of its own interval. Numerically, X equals 3.0 Hz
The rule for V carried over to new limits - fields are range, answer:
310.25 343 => 1.57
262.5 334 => 1.54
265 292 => 1.4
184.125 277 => 1.67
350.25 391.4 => 1.41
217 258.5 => 1.77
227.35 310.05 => 1.6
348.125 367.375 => 1.37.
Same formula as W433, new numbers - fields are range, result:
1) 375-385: 1.5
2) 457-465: 1.52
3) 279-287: 1.59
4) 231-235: 1.73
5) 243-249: 1.72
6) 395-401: 1.45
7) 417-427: 1.42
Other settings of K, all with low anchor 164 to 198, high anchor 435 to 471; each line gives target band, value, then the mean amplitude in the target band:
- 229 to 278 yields 3.5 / 1.56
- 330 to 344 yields 0.7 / 1.49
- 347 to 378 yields 2.8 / 1.39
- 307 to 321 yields -0.7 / 1.68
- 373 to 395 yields 0.5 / 1.47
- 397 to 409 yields 0.0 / 1.47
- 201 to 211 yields -0.2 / 1.79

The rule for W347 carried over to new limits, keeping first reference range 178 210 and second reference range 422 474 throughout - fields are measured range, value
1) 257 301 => 4.3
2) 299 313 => -1.1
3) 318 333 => -0.2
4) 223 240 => -0.7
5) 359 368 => 0.9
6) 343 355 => 0.9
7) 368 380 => 0.4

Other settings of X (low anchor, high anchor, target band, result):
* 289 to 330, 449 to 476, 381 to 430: 2.4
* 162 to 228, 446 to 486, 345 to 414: 5.1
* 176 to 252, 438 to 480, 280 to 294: 0.3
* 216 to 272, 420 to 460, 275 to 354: -0.5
